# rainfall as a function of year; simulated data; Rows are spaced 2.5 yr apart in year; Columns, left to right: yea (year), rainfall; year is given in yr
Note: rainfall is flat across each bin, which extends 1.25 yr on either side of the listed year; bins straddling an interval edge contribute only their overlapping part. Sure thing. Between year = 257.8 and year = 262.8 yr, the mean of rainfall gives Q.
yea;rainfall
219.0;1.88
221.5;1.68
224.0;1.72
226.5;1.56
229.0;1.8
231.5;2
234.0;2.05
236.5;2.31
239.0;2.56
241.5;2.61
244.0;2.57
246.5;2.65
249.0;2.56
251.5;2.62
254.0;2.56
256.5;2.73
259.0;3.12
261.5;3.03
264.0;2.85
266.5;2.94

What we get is 3.07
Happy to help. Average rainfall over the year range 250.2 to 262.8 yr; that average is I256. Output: 2.81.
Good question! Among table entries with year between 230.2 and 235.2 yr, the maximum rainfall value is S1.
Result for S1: 2.05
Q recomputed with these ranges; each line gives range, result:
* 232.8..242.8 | 2.39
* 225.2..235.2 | 1.85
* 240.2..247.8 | 2.61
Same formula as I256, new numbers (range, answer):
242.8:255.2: 2.59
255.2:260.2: 2.92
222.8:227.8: 1.64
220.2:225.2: 1.7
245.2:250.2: 2.61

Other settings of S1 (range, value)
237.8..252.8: 2.65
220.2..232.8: 2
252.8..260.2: 3.12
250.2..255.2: 2.62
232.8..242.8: 2.61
